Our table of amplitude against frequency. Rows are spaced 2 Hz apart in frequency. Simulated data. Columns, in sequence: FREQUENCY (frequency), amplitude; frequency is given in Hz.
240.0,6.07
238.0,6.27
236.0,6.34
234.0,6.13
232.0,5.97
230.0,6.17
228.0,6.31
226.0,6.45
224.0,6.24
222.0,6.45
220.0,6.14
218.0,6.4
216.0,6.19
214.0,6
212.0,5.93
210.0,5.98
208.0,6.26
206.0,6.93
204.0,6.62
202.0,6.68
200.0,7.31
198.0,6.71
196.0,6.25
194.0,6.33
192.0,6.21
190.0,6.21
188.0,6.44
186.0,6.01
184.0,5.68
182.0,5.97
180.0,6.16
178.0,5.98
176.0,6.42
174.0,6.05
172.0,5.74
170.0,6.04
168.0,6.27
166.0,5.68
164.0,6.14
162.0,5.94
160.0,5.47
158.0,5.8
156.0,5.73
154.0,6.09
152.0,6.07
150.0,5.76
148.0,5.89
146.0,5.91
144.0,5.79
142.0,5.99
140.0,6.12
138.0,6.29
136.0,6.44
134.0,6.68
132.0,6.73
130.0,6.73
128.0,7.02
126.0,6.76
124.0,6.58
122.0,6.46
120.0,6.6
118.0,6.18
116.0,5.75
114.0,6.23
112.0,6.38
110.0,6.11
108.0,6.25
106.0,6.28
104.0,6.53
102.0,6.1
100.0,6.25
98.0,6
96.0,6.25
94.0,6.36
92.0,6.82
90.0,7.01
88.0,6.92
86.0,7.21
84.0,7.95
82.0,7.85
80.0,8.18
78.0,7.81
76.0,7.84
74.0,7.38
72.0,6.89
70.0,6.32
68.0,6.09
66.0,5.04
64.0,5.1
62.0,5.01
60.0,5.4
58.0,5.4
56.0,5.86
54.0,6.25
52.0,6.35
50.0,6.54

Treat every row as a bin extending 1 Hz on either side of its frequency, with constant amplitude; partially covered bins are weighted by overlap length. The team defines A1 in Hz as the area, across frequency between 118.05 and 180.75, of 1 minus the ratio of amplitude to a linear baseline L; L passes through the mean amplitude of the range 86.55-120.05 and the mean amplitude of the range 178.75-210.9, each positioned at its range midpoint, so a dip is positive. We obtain 1.8 Hz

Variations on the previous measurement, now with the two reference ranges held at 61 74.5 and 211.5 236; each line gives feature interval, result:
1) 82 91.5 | -2.15 Hz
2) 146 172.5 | 0.84 Hz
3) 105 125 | -0.90 Hz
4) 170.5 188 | 0.29 Hz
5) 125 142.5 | -1.45 Hz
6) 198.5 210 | -0.96 Hz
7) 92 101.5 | -0.47 Hz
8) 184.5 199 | -0.32 Hz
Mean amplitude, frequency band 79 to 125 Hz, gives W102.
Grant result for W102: 6.62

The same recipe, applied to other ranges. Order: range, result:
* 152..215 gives 6.16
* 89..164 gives 6.25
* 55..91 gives 6.63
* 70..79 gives 7.35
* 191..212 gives 6.5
